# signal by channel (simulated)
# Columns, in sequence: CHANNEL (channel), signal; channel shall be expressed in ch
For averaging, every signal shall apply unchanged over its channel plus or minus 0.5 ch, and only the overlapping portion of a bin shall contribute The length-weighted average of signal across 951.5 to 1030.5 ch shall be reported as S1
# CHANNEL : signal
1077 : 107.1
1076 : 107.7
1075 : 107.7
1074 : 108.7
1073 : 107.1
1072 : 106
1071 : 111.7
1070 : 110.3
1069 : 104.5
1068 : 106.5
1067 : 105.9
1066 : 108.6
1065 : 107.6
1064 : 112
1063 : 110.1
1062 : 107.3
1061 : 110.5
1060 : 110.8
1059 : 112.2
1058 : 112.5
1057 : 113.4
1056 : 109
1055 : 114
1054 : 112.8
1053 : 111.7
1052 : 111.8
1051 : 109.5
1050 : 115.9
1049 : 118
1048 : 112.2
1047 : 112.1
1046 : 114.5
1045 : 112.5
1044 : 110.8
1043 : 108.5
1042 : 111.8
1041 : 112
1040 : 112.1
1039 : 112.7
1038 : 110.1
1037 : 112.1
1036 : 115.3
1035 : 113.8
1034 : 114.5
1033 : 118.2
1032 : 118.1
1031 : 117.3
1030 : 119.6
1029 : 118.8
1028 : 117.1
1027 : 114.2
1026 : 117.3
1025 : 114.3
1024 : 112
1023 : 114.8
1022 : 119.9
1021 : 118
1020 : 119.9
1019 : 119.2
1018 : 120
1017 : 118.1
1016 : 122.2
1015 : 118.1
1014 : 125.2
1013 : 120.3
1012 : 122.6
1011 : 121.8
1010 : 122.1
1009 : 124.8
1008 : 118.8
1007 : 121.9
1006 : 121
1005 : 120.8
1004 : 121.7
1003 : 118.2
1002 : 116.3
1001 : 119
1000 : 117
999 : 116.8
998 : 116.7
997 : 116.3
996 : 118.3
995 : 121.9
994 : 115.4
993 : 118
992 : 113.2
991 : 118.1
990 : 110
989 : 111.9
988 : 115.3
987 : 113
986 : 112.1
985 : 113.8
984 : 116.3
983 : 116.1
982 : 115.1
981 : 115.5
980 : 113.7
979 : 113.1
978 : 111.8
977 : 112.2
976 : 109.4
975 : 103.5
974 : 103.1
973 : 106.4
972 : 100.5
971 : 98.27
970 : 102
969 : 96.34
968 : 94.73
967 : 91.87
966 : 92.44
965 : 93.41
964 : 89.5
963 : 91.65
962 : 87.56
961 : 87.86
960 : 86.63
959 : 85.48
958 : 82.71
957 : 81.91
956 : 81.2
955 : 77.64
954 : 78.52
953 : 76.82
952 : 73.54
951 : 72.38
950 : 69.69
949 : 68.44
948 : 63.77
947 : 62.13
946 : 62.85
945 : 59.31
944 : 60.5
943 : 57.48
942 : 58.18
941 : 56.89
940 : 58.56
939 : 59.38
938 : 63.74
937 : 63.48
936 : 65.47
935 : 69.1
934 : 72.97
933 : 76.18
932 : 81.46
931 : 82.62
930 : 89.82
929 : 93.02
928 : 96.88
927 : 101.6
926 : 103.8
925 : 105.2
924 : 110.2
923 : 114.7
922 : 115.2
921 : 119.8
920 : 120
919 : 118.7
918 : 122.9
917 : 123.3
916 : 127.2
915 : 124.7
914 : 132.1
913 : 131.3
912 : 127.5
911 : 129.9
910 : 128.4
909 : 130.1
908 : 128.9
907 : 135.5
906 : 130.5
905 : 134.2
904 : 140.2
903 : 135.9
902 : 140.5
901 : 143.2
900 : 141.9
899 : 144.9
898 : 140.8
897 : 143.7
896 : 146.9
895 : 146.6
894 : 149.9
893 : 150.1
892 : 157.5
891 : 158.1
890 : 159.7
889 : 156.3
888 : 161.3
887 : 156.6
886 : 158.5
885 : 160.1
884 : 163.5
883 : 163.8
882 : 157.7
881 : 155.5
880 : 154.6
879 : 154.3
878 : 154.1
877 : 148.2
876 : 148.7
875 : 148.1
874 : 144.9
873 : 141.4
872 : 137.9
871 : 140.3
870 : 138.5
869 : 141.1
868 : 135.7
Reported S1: 109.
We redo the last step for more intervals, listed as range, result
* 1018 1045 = 115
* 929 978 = 80.9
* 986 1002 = 116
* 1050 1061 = 112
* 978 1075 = 115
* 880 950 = 115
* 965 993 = 108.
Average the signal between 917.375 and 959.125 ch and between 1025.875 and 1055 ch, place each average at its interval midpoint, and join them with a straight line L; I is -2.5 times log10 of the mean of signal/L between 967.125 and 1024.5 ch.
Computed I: -0.15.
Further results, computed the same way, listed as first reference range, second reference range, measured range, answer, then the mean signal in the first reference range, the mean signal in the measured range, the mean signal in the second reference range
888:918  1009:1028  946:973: 0.466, 139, 84.1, 119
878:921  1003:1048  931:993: 0.407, 142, 88.7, 117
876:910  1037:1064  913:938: 0.362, 148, 101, 112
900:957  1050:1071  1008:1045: -0.097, 97.2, 117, 110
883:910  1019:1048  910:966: 0.474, 147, 88.9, 115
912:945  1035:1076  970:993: -0.108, 93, 111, 111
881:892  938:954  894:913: -0.043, 159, 137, 64.4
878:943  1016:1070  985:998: 0.015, 122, 115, 113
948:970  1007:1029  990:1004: -0.104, 83.8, 117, 119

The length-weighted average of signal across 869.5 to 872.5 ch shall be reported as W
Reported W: 139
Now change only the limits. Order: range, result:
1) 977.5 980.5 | 113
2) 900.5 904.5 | 140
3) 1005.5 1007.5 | 121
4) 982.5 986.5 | 115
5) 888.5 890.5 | 158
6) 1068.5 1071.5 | 109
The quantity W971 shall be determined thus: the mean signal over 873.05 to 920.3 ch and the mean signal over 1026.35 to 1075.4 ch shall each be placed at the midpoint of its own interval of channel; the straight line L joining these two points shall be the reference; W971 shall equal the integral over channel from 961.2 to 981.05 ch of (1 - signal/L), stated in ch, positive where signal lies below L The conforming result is 4.2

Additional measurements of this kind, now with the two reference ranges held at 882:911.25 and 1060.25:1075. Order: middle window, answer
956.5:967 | 3.5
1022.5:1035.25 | 0.1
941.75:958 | 7.8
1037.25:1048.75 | 0.2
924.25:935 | 3.8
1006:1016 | -0.1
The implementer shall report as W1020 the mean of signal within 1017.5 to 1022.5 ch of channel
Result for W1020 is 119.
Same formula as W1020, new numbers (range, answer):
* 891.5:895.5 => 151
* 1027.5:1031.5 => 118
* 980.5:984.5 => 116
